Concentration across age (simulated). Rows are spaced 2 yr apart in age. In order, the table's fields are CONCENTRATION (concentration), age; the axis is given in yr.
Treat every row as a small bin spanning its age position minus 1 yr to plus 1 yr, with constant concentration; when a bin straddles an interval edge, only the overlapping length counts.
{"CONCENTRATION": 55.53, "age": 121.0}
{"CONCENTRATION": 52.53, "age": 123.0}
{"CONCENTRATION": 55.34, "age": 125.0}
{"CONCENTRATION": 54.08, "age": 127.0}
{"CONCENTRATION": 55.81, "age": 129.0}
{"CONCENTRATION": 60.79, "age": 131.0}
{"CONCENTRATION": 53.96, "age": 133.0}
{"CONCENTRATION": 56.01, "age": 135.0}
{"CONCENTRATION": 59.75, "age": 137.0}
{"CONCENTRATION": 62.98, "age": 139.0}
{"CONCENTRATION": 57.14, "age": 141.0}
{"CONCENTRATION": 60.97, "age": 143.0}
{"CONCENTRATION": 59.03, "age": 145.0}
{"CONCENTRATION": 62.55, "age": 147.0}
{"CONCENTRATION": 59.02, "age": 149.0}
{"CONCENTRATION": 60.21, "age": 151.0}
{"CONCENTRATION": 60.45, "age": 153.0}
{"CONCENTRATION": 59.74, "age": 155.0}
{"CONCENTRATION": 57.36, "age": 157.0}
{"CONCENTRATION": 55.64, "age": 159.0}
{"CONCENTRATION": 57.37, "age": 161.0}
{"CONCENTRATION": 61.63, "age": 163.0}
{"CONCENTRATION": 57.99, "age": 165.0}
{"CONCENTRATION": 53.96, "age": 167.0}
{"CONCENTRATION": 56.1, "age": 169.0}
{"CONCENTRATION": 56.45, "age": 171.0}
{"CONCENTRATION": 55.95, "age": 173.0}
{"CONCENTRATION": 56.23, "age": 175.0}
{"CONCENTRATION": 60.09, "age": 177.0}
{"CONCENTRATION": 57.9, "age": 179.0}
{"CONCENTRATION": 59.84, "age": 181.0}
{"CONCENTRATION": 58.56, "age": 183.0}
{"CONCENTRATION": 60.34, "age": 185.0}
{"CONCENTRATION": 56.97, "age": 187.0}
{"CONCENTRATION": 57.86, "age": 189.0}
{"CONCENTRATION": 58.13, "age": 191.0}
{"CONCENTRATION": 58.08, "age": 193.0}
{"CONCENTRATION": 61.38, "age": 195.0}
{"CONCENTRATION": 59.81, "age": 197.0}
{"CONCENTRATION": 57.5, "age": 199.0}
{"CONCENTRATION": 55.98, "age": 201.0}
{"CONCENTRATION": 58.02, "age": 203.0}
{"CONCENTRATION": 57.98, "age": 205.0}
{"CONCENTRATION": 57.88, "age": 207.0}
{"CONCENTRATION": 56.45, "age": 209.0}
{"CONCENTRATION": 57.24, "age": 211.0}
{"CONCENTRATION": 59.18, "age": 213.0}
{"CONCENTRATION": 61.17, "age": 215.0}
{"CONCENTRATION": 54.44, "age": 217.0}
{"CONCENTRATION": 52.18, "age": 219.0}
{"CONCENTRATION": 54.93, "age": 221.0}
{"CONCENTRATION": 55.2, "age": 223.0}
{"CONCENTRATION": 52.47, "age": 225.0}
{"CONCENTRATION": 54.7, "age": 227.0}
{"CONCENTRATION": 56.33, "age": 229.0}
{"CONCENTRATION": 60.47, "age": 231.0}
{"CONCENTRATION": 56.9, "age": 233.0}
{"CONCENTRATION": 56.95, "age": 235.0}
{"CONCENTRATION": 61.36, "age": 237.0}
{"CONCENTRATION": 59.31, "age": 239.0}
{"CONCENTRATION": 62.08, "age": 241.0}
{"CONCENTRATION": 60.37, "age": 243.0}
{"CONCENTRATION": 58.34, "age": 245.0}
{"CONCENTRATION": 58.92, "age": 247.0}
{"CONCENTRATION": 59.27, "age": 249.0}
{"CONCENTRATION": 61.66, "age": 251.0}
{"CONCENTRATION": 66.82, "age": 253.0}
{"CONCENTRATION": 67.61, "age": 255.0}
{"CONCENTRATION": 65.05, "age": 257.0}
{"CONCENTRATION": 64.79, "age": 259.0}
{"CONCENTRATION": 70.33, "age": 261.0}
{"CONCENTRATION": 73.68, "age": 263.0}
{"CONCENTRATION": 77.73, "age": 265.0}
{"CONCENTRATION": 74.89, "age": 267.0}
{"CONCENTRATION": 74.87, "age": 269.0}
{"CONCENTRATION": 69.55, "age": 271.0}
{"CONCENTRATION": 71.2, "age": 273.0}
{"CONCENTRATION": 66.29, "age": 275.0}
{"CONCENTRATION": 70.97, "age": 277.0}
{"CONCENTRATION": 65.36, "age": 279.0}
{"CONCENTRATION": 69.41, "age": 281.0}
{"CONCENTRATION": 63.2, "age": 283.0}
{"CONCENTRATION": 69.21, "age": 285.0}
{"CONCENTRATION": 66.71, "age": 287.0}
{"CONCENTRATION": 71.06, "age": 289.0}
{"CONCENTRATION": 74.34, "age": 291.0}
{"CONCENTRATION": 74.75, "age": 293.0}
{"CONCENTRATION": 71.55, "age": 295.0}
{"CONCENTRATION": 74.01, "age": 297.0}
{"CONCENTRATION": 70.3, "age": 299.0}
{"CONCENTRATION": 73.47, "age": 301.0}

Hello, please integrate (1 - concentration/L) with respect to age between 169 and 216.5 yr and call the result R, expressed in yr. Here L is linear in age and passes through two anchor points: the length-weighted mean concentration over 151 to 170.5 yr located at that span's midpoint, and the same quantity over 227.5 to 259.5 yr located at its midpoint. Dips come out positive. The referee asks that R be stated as 0.73 yr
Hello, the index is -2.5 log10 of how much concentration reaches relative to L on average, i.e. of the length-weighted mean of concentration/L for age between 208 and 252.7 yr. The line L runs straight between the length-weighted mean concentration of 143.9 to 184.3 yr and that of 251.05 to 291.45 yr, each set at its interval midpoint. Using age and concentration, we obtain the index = 0.13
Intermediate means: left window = 58.3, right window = 69.4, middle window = 57.9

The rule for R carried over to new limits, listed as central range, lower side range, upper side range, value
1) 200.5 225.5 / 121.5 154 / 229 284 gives 2.46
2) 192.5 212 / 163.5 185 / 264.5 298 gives 0.95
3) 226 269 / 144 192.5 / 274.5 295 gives 1.56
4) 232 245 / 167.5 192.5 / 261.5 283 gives 1.33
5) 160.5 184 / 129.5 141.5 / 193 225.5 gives 0.02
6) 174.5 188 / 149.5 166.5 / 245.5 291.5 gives 0.45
